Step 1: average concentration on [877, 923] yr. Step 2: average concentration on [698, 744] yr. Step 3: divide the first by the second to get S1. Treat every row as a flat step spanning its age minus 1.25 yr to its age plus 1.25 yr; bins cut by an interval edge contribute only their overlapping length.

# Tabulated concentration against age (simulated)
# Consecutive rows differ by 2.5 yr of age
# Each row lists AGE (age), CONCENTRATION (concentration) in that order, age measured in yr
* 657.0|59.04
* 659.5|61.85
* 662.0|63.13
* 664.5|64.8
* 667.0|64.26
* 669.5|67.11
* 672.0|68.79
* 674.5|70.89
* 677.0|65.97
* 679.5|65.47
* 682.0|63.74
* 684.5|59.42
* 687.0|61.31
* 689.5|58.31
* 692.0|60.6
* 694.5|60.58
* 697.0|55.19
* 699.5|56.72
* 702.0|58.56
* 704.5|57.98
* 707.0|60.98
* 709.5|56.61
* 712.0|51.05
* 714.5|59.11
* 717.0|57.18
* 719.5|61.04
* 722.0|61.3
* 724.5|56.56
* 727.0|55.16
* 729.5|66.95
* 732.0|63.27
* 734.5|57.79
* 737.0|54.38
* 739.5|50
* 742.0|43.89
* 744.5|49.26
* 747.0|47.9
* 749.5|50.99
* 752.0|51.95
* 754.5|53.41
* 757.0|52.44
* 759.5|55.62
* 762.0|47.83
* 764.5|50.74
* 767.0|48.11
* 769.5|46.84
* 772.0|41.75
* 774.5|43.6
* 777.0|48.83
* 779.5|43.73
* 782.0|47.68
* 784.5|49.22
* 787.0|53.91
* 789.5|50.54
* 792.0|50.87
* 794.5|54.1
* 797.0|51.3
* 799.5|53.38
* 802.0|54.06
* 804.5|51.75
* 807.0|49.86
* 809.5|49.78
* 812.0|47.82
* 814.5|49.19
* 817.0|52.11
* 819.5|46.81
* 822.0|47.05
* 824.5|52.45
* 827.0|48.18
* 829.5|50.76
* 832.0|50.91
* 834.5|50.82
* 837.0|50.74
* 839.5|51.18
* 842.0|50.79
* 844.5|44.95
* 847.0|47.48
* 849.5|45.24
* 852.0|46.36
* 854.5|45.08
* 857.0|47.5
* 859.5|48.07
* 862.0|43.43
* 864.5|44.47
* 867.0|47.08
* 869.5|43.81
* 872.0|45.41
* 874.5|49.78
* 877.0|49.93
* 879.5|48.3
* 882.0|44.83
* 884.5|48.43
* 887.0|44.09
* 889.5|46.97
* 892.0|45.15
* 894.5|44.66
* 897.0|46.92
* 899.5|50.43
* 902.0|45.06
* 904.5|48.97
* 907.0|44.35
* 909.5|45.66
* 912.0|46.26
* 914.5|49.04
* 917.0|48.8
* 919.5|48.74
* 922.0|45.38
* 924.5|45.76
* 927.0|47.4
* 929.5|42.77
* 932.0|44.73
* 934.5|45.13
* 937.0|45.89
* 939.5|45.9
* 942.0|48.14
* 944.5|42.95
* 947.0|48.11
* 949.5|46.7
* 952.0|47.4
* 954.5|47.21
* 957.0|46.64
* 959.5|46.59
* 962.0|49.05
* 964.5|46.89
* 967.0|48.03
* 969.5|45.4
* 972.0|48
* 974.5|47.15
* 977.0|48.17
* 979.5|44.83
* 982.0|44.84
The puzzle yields 0.8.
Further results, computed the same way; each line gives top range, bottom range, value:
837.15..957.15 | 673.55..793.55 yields 0.85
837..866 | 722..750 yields 0.86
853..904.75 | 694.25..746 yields 0.82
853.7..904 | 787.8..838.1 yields 0.92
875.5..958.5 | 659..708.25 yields 0.75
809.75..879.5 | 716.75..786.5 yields 0.92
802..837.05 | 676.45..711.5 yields 0.84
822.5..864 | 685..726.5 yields 0.83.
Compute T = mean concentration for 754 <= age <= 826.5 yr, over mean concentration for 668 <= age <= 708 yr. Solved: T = 0.80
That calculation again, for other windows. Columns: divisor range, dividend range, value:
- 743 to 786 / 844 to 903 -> 0.95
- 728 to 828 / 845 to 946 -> 0.91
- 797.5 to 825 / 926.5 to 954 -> 0.91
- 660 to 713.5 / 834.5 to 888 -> 0.77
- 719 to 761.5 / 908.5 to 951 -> 0.85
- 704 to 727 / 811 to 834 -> 0.86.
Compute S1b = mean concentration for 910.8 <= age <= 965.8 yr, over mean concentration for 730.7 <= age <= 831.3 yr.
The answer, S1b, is 0.93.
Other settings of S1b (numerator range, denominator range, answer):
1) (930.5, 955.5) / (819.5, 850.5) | 0.94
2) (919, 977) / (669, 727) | 0.77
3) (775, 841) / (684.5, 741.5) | 0.86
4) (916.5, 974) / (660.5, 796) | 0.83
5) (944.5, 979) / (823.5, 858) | 0.97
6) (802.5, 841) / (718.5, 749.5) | 0.90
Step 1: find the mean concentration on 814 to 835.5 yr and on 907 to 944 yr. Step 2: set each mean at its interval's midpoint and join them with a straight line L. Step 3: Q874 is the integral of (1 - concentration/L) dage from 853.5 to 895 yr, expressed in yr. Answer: 1.5 yr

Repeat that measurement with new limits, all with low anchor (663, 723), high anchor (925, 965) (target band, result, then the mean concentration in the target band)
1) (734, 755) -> 2.7 yr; 50.7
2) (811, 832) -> 1.6 yr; 49.4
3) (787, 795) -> 0.5 yr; 51.9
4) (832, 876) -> 3.7 yr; 47.3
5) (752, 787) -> 4.9 yr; 48.8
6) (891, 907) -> 0.8 yr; 46.7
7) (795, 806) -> 0.4 yr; 52.7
